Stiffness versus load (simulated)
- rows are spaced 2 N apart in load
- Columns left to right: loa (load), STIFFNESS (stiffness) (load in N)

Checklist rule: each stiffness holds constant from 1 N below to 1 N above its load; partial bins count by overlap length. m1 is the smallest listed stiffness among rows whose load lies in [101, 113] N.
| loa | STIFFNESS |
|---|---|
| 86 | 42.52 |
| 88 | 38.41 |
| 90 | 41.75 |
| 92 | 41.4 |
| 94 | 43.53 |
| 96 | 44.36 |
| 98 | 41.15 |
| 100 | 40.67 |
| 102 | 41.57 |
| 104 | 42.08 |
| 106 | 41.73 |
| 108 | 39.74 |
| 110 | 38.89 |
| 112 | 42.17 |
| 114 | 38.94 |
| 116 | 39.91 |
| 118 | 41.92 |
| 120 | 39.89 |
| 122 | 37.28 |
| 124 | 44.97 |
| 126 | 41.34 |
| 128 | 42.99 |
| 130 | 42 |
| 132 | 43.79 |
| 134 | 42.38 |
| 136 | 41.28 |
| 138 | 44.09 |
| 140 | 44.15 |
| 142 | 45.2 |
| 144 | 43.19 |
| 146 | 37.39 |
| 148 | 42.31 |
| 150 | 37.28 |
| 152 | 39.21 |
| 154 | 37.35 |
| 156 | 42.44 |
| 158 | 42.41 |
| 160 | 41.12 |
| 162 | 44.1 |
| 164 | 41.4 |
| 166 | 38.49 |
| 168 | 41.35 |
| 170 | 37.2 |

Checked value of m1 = 38.89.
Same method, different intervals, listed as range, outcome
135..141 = 41.28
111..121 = 38.94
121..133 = 37.28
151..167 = 37.35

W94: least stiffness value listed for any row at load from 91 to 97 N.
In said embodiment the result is 41.4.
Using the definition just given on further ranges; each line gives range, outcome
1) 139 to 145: 43.19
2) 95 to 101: 40.67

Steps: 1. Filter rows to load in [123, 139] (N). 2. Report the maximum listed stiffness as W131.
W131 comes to 44.97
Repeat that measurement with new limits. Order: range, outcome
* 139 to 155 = 45.2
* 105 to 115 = 42.17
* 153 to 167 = 44.1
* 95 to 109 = 44.36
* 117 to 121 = 41.92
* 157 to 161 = 42.41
